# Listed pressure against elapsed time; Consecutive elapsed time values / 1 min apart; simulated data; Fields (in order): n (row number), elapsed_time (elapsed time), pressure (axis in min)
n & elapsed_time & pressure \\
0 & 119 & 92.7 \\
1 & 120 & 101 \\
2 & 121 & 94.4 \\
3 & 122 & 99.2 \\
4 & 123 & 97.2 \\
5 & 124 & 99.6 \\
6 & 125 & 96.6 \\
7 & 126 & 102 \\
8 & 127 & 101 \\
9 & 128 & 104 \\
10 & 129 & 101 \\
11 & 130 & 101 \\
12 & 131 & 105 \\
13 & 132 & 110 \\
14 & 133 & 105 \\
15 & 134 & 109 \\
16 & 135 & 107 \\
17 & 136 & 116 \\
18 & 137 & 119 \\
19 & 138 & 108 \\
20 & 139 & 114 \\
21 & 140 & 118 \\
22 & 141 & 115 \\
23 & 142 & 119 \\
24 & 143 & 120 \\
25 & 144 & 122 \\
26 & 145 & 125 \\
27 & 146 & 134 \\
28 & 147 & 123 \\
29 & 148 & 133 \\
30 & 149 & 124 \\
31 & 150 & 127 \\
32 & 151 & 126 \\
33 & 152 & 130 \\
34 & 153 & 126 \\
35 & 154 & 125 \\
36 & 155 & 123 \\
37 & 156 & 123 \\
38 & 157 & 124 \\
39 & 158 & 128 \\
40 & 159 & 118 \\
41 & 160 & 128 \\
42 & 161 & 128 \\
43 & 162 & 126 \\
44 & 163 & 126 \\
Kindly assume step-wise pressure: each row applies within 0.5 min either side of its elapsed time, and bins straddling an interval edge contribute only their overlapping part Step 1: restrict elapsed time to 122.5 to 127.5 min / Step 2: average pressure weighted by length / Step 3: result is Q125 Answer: 99.3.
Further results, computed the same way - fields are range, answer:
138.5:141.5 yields 116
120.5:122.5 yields 96.8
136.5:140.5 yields 115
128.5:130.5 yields 101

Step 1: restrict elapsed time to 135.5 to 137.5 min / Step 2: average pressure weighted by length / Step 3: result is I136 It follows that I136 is 118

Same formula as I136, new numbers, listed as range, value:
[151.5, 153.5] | 128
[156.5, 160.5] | 124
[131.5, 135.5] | 108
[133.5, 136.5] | 111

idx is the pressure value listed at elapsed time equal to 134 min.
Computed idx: 109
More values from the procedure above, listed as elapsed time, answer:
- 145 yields 125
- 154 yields 125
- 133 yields 105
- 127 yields 101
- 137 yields 119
